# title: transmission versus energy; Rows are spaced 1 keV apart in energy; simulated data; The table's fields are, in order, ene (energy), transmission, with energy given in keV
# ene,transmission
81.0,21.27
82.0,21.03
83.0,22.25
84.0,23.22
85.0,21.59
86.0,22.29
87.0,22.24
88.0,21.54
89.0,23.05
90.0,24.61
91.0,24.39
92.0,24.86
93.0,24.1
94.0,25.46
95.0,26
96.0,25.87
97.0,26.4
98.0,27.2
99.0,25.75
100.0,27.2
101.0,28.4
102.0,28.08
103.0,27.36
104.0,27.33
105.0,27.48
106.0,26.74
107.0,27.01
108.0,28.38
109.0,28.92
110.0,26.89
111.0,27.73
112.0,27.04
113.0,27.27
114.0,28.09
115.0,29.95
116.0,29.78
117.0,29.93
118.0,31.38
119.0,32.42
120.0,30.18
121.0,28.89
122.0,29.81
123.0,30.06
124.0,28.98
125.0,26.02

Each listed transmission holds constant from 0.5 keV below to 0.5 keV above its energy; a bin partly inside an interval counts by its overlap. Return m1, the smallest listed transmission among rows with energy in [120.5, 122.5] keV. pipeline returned 28.89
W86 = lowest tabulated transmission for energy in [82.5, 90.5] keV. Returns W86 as 21.54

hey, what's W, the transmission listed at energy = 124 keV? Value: 28.98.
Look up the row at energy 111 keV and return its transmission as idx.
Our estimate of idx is 27.73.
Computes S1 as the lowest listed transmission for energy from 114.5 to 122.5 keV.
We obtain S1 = 28.89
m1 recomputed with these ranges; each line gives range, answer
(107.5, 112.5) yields 26.89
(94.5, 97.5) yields 25.87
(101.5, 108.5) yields 26.74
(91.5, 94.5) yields 24.1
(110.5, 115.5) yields 27.04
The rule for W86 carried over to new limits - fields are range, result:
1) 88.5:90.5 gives 23.05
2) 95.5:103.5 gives 25.75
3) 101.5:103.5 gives 27.36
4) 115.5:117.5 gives 29.78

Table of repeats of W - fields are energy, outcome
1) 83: 22.25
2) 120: 30.18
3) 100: 27.2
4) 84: 23.22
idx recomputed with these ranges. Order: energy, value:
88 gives 21.54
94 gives 25.46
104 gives 27.33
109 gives 28.92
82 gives 21.03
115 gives 29.95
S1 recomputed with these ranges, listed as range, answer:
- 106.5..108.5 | 27.01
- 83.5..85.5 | 21.59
